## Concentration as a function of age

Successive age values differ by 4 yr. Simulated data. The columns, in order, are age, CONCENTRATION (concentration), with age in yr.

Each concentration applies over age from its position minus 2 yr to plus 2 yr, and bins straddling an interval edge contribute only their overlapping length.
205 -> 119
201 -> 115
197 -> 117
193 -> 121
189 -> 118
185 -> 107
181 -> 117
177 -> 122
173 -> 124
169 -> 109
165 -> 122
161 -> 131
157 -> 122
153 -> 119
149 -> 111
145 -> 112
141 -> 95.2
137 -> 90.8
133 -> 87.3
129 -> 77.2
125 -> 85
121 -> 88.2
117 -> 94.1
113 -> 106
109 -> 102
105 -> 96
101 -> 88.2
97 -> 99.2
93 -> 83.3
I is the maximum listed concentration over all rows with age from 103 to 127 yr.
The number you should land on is 106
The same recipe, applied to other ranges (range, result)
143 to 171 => 131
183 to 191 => 118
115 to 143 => 95.2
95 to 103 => 99.2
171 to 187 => 124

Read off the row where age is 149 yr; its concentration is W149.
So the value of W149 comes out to 111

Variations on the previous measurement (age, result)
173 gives 124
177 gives 122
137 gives 90.8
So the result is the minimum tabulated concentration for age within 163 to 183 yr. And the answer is 109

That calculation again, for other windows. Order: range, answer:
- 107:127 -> 85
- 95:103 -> 88.2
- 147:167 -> 111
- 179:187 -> 107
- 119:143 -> 77.2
